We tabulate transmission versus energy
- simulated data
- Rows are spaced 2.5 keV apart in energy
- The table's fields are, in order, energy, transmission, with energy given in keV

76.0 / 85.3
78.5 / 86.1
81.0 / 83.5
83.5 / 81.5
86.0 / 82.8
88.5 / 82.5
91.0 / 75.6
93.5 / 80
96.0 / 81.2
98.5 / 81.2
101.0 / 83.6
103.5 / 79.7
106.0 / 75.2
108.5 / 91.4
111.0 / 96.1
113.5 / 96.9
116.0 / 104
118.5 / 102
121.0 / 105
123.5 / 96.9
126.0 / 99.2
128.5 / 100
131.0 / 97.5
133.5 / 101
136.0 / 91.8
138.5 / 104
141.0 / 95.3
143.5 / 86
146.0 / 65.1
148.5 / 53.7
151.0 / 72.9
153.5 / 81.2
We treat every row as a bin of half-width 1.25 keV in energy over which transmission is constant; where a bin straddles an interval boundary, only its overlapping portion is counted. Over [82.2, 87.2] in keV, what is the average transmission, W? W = 82.2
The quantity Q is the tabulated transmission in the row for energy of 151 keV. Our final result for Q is 72.9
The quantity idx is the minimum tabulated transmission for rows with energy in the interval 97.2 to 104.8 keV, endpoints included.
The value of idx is 79.7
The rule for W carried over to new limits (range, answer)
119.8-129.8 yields 100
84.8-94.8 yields 80.2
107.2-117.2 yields 97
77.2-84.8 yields 83.7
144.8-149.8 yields 59.5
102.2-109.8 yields 82.2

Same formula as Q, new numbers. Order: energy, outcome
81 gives 83.5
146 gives 65.1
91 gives 75.6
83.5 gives 81.5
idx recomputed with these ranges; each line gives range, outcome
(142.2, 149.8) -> 53.7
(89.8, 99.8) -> 75.6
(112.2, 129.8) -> 96.9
